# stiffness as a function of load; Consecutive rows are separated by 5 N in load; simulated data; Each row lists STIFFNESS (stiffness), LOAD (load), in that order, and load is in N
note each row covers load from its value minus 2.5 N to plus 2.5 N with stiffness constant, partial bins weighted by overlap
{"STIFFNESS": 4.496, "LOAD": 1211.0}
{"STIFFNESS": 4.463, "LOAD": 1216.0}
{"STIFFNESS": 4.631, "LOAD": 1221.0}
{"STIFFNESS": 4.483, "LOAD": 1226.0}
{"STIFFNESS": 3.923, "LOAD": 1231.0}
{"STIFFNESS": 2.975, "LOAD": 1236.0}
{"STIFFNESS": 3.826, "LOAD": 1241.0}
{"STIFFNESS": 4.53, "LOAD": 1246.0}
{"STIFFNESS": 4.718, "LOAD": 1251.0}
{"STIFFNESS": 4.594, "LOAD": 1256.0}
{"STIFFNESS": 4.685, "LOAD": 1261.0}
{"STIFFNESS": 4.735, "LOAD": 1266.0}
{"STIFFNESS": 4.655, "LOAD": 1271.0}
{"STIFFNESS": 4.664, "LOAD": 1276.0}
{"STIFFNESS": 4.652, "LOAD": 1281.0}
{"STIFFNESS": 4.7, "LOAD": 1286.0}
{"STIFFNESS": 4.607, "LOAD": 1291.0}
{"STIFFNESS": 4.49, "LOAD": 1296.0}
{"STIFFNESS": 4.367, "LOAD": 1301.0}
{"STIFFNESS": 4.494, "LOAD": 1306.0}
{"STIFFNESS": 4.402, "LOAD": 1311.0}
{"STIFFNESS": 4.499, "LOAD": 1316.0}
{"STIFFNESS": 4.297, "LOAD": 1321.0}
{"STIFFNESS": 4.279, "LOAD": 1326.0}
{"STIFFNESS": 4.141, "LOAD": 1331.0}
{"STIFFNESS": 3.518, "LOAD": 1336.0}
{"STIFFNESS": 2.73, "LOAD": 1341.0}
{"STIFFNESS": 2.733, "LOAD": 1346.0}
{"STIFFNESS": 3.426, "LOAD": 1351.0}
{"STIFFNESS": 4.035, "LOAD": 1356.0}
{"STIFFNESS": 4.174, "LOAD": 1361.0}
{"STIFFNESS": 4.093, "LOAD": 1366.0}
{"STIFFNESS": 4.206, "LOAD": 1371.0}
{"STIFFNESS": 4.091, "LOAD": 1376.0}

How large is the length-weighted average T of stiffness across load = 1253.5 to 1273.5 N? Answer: 4.67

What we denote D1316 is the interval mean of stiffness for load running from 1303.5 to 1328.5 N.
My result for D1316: 4.39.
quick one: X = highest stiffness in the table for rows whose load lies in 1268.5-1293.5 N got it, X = 4.7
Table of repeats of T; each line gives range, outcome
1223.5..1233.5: 4.2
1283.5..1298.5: 4.6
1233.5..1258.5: 4.13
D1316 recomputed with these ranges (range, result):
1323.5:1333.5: 4.21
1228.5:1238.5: 3.45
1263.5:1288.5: 4.68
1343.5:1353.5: 3.08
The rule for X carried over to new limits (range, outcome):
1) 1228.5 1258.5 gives 4.718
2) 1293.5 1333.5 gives 4.499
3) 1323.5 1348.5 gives 4.279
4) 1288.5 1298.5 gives 4.607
